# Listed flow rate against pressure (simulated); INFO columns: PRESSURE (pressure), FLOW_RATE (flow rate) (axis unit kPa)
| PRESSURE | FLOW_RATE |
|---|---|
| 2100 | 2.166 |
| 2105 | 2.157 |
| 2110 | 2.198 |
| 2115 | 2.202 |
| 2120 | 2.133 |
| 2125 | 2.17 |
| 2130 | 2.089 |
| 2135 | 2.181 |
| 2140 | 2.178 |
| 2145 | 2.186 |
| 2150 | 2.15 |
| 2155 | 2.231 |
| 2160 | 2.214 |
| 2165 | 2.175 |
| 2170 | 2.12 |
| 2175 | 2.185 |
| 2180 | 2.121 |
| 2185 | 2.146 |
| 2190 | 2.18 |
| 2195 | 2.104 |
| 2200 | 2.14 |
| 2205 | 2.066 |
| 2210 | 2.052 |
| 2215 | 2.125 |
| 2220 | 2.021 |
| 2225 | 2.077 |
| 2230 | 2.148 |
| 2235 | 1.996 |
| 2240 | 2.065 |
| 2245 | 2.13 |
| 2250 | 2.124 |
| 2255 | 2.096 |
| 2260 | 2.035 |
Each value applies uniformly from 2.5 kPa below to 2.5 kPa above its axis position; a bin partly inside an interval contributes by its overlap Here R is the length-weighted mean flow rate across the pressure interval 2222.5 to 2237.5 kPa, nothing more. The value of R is 2.07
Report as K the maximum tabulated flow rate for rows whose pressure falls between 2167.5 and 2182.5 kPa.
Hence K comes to 2.185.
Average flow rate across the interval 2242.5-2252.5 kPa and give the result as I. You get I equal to 2.13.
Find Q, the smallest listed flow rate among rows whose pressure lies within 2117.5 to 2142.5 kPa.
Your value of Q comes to 2.089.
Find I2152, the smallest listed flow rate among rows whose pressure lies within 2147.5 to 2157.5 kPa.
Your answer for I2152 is 2.15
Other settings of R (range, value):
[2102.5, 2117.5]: 2.19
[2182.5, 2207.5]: 2.13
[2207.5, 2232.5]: 2.08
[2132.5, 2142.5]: 2.18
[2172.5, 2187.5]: 2.15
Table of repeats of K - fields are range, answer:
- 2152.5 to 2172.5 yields 2.231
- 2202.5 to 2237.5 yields 2.148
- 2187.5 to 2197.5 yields 2.18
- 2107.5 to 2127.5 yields 2.202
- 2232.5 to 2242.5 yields 2.065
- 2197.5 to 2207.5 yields 2.14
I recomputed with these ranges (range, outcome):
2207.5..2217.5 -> 2.09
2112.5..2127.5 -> 2.17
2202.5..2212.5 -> 2.06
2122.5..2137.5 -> 2.15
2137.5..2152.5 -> 2.17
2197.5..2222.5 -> 2.08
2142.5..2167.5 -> 2.19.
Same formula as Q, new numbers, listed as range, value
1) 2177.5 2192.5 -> 2.121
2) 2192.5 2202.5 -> 2.104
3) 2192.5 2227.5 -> 2.021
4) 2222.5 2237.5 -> 1.996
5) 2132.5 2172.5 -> 2.12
